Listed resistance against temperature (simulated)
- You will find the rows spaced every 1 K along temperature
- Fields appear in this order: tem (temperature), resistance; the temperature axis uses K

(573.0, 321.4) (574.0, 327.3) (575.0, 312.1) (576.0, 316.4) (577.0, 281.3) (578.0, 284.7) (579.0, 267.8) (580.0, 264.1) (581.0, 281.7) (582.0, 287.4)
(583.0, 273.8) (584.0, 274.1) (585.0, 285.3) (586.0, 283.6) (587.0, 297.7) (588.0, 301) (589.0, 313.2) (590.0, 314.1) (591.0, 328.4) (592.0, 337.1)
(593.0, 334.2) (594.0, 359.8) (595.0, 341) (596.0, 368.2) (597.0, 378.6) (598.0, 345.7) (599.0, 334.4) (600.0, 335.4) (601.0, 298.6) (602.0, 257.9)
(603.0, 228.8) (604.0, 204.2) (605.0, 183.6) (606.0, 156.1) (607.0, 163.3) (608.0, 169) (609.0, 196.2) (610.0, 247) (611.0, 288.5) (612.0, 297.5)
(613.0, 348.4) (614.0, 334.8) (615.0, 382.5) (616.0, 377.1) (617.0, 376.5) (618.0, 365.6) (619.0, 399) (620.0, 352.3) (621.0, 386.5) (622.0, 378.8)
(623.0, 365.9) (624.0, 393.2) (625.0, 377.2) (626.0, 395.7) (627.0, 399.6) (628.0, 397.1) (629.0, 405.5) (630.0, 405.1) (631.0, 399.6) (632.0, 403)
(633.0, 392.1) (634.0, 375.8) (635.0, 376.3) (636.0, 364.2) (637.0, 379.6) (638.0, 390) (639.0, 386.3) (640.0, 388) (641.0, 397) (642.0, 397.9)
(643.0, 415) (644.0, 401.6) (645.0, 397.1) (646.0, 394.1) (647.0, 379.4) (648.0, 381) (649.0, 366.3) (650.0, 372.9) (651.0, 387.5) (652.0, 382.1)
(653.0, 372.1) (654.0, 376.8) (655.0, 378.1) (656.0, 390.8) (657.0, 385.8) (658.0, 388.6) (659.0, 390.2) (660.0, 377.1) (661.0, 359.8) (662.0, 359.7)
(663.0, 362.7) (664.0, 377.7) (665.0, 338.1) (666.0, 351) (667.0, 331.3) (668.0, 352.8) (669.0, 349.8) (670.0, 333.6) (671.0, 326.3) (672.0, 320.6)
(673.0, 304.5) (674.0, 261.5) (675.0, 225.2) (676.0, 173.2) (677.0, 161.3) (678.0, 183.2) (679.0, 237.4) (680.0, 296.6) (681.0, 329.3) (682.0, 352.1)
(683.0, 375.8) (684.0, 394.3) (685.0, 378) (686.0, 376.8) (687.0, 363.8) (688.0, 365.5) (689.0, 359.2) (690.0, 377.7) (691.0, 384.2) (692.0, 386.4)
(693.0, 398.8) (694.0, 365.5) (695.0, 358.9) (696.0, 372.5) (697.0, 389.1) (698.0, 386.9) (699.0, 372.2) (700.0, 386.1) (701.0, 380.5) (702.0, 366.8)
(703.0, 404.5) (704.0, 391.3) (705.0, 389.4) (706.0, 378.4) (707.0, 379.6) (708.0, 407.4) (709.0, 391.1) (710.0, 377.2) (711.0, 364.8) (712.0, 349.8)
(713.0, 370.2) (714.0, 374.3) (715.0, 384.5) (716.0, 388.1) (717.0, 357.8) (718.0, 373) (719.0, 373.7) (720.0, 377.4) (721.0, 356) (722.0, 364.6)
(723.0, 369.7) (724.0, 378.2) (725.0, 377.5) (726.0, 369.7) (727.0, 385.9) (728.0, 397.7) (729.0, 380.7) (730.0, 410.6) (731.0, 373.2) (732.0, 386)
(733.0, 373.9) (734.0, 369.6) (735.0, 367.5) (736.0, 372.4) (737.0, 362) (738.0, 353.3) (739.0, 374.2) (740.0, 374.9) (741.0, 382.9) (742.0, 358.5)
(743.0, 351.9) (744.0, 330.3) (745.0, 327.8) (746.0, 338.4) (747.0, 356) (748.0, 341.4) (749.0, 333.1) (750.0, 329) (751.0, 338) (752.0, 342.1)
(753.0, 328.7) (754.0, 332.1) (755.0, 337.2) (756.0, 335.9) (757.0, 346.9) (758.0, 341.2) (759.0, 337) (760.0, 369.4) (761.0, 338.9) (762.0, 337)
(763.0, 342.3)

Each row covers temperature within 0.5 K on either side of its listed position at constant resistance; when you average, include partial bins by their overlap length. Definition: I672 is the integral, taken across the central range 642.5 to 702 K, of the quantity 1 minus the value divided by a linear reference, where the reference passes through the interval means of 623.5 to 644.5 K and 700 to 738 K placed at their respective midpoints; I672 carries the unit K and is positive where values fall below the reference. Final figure 5.11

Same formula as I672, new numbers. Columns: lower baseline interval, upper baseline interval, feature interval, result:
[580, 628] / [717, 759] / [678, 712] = -2.23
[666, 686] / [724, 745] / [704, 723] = -1.59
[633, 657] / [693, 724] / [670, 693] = 3.81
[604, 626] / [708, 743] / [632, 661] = -4.95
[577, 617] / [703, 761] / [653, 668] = -1.98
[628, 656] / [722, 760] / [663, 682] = 4.20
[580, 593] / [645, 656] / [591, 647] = -0.53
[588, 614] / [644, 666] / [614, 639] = -4.18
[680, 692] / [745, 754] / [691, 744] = -3.66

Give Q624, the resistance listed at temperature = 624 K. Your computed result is 393.2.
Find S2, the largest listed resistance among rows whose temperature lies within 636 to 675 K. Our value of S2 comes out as 415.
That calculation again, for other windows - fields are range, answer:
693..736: 410.6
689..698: 398.8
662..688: 394.3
